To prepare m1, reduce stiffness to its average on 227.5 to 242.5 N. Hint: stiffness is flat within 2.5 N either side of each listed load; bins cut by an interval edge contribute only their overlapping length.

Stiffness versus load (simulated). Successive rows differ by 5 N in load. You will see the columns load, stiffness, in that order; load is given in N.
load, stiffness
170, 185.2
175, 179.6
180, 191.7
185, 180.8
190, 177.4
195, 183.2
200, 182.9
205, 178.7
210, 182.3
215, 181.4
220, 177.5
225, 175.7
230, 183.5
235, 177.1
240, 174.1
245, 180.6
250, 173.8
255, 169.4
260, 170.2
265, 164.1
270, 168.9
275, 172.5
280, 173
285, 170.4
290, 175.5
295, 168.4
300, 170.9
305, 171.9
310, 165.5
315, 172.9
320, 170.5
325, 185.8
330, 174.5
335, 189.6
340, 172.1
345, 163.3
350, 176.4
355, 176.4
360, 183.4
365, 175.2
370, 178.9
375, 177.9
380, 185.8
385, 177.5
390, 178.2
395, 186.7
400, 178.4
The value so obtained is 178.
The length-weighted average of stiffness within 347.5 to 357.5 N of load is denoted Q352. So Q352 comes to 176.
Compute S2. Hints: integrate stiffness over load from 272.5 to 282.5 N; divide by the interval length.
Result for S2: 173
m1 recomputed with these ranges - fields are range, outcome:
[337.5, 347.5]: 168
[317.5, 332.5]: 177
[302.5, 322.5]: 170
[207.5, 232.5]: 180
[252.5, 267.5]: 168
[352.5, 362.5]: 180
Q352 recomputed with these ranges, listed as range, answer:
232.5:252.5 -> 176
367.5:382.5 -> 181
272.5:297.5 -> 172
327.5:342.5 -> 179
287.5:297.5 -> 172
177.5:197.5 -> 183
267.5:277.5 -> 171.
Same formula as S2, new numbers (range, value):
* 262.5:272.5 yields 166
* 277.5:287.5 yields 172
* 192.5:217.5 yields 182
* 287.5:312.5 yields 170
